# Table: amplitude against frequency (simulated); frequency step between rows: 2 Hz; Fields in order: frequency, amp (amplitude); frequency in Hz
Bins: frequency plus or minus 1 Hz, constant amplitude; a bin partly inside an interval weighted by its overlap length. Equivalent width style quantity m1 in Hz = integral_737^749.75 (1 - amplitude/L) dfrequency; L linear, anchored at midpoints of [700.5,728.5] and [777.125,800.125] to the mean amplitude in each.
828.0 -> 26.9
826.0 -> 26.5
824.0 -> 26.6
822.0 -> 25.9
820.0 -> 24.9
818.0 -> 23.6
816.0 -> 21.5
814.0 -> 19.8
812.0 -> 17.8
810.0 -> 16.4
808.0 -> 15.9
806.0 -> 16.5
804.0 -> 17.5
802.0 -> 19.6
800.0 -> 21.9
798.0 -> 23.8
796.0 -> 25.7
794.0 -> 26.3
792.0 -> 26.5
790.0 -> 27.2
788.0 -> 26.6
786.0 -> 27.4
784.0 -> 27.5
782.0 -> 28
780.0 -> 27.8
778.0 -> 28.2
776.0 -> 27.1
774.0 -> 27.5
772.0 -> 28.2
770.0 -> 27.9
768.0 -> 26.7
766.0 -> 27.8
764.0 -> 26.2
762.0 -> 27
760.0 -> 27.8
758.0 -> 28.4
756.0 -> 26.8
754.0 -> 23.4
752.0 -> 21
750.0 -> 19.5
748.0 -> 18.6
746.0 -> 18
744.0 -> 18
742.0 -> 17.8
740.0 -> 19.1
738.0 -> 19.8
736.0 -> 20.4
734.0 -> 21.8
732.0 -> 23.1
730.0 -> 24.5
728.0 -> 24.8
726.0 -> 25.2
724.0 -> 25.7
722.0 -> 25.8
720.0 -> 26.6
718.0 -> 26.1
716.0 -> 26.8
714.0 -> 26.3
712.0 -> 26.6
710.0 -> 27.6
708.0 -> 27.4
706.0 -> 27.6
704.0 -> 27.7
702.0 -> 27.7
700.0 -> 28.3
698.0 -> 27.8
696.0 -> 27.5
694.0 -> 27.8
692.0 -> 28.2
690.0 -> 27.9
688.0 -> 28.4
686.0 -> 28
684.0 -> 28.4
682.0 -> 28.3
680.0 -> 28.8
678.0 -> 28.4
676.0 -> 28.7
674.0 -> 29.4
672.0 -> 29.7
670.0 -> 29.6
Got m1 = 3.8 Hz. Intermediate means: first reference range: 26.6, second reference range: 26.6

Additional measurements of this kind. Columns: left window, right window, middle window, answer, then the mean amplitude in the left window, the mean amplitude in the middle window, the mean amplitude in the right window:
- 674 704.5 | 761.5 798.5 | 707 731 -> 1.5 Hz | 28.2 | 26.1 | 27.1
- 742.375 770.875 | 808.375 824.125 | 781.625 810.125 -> -1.0 Hz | 23.9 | 23.2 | 21.6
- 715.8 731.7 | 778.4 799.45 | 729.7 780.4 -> 4.3 Hz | 25.5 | 23.9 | 26.6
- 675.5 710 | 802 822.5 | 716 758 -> 4.1 Hz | 28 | 22.6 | 19.8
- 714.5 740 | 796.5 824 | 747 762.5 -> -0.7 Hz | 24.1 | 24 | 20.7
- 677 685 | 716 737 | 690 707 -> -0.6 Hz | 28.5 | 27.8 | 24.5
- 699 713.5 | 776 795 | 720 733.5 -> 1.3 Hz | 27.5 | 24.9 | 27.3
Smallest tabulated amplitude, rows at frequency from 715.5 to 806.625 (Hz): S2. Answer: 16.5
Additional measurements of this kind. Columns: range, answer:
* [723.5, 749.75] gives 17.8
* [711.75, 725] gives 25.7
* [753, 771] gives 23.4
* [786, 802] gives 19.6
